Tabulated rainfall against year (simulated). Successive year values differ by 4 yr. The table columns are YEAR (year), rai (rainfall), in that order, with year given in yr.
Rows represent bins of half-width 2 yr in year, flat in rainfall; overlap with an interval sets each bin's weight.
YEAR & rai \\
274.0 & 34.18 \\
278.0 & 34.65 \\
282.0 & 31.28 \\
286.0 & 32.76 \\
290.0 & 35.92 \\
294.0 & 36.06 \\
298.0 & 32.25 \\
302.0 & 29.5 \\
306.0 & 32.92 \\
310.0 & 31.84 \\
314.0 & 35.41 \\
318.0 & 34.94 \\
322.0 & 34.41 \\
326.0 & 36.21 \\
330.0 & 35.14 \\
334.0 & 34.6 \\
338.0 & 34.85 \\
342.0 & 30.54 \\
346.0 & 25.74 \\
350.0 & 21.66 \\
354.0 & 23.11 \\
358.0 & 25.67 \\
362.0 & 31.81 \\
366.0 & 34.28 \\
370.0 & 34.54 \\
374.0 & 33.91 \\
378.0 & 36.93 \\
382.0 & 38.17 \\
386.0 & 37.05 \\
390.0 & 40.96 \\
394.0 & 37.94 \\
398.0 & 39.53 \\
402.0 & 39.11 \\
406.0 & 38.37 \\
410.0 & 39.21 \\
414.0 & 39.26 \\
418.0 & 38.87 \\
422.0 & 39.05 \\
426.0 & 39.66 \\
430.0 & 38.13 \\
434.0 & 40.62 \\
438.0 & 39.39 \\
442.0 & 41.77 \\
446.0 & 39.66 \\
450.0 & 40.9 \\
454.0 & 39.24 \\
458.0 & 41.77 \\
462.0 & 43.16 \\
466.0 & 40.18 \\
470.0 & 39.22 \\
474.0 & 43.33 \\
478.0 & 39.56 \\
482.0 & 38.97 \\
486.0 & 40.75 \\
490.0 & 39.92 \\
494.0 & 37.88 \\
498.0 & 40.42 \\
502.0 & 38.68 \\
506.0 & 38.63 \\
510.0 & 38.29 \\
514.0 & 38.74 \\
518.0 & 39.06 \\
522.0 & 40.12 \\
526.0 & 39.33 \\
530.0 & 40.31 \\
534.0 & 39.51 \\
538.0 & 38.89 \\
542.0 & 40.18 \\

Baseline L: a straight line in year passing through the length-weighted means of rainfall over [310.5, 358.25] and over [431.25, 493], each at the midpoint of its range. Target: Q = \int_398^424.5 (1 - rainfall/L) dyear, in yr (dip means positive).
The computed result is -1.6 yr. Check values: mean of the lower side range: 31.2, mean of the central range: 39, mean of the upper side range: 40.5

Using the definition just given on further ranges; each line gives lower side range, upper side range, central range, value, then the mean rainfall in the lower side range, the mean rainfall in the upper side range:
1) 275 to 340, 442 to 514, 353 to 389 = 2.9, 33.9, 40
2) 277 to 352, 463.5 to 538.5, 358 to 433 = -3.4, 32.6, 39.6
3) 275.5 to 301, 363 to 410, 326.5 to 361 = 6.1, 33.7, 37.3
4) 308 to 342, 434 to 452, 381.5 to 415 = -0.6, 34.4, 40.5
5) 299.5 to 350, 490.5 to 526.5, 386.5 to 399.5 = -1.6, 32.6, 39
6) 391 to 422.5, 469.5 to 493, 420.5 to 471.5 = -0.7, 39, 40.3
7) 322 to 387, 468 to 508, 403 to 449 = -4.2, 32.1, 39.7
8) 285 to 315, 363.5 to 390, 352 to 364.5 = 2.9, 33.3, 36.1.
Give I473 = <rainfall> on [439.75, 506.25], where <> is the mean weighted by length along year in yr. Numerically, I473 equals 40.3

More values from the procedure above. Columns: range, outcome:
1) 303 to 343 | 34.1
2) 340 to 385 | 30.7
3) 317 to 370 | 31.1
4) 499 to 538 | 39.2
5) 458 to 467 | 41.9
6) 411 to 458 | 39.8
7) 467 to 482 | 40.4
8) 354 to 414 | 35.9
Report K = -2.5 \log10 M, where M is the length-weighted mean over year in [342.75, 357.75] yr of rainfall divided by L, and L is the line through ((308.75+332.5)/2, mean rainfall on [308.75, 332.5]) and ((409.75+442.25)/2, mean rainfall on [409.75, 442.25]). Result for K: 0.43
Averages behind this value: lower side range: 34.7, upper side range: 39.5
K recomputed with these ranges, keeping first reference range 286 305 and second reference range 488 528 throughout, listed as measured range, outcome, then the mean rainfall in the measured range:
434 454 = -0.083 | 40.3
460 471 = -0.084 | 41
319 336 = -0.028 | 35.1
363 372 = 0.036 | 34.1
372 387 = -0.026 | 36.5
